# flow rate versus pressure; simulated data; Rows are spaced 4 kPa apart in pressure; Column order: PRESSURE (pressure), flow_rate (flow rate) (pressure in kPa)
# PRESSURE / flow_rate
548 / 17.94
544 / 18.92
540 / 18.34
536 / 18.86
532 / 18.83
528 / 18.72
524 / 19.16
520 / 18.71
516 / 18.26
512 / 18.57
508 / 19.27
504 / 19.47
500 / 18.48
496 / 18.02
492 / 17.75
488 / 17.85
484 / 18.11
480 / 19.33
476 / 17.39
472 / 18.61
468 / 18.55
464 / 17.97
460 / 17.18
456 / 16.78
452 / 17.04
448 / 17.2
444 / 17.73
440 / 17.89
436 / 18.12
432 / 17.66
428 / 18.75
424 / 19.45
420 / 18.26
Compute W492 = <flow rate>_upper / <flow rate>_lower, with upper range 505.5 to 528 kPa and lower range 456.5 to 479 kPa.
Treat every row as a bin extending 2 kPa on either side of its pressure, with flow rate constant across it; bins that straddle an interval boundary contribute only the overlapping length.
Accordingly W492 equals 1.05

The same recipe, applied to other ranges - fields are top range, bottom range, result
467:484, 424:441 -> 1.01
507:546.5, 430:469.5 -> 1.06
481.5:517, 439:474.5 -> 1.04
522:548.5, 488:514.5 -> 1.01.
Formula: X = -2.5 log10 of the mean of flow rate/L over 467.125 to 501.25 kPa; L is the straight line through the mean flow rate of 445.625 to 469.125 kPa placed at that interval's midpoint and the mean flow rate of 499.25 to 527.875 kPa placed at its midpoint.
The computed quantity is -0.01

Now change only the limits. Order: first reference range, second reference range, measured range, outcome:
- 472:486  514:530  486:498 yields 0.034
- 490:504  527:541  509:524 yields -0.008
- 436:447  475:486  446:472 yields 0.032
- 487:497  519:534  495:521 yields -0.022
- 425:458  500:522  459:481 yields 0.000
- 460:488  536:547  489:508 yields -0.008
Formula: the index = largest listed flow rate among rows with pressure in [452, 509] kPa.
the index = 19.47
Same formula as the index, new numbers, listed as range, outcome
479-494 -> 19.33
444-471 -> 18.55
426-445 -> 18.75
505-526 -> 19.27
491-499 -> 18.02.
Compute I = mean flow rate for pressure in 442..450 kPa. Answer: 17.5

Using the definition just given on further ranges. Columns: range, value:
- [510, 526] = 18.7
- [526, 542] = 18.7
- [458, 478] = 17.9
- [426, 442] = 18.1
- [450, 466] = 17.2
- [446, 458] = 17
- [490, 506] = 18.4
